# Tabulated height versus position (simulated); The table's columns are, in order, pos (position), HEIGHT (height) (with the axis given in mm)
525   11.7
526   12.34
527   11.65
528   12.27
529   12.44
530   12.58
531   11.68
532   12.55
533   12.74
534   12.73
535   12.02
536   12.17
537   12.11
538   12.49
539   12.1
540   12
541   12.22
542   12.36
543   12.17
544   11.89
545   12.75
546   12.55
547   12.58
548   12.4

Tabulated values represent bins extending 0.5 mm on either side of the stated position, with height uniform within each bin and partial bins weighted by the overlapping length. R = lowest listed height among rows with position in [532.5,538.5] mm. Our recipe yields 12.02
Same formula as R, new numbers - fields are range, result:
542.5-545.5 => 11.89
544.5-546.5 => 12.55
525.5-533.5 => 11.65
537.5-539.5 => 12.1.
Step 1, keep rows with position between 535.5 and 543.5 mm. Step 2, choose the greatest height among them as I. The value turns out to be 12.49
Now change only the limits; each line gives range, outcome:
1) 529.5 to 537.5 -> 12.74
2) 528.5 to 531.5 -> 12.58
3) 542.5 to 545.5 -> 12.75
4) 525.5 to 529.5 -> 12.44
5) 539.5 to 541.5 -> 12.22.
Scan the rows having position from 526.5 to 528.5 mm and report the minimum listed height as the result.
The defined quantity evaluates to 11.65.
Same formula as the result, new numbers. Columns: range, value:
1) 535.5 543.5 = 12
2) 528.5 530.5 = 12.44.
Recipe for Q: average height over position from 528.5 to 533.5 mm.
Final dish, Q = 12.4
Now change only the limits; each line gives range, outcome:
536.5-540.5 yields 12.2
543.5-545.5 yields 12.3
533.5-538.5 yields 12.3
